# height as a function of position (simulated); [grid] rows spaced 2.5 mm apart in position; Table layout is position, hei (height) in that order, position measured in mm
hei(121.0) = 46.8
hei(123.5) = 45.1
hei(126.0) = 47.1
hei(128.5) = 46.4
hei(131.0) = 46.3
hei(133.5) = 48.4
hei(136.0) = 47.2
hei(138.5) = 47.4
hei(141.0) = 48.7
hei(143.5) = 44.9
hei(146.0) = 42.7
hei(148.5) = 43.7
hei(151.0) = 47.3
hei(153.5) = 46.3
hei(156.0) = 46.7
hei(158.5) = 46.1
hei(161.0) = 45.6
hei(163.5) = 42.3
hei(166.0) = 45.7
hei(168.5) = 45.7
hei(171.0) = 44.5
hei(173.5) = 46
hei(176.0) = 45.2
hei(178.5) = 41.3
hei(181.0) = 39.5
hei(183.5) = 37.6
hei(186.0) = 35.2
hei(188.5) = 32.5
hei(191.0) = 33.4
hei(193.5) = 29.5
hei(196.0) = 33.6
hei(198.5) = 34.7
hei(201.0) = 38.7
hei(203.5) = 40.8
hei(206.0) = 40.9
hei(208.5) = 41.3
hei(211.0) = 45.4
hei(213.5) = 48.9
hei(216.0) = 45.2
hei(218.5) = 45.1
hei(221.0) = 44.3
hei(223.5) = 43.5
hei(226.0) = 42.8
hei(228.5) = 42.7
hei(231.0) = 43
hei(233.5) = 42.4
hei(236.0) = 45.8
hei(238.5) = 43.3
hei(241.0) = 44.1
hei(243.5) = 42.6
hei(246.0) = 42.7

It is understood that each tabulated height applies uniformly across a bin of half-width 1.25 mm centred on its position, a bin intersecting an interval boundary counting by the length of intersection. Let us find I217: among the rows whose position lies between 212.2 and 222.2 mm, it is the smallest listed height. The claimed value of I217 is 44.3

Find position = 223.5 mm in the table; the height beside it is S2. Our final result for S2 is 43.5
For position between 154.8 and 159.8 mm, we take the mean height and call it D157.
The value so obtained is 46.4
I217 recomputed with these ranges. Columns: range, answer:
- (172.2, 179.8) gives 41.3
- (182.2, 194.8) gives 29.5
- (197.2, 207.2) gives 34.7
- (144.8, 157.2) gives 42.7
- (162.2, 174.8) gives 42.3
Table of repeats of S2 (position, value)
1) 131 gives 46.3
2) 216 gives 45.2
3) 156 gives 46.7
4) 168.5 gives 45.7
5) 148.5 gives 43.7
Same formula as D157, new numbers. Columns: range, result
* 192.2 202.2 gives 34.1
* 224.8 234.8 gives 42.7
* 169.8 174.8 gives 45.3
